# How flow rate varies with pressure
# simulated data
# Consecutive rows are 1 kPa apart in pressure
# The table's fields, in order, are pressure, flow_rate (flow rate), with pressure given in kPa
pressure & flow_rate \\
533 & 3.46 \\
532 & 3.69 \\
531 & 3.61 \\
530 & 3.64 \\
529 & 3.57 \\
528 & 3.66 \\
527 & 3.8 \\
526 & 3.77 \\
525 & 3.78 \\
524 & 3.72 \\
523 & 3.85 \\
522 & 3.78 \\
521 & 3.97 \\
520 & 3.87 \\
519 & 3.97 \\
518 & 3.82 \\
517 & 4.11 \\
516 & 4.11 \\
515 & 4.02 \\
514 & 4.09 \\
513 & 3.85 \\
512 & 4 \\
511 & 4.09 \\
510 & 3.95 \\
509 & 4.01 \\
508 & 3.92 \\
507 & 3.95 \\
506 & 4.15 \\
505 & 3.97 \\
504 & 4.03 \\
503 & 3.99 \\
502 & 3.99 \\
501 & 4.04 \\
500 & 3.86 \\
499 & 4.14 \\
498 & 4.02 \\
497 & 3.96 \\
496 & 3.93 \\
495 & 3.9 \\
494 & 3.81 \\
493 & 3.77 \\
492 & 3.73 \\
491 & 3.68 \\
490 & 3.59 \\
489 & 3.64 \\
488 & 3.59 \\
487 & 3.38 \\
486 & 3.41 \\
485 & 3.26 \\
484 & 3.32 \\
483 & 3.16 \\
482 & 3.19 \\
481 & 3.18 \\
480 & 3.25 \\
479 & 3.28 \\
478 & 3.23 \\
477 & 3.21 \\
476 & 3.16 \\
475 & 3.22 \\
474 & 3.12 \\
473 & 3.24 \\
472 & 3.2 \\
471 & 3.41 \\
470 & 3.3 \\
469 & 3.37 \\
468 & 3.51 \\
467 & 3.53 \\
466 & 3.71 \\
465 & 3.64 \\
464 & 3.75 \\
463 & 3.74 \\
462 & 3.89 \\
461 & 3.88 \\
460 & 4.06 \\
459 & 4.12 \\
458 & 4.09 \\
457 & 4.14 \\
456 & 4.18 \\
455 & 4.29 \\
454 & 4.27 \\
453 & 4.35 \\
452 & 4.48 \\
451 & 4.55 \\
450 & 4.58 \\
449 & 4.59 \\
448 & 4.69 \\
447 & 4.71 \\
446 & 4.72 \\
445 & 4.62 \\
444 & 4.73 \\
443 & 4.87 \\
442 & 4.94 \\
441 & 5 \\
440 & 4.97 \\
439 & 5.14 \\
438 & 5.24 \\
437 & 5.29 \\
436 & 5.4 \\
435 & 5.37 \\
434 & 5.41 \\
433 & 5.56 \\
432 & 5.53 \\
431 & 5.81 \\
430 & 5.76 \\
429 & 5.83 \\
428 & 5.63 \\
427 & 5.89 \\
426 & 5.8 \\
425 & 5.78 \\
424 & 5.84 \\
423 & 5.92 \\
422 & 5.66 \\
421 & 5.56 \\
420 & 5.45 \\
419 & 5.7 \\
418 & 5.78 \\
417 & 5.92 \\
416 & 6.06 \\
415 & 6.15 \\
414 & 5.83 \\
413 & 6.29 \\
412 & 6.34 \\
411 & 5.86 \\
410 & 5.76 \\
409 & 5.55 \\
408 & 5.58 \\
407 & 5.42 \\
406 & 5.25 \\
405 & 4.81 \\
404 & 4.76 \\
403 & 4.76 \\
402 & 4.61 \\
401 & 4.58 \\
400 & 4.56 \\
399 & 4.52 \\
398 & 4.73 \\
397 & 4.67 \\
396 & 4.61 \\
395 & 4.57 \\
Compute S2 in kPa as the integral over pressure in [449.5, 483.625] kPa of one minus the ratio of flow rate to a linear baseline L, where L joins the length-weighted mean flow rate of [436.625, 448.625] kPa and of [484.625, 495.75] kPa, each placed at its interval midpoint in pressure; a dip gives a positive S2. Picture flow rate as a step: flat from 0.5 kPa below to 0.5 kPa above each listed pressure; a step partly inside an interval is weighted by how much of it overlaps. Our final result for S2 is 4.73 kPa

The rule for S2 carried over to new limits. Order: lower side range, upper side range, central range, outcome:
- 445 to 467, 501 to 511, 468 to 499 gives 4.76 kPa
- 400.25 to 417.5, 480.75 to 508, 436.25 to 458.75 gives 0.21 kPa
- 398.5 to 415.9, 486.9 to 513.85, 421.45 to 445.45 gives -2.30 kPa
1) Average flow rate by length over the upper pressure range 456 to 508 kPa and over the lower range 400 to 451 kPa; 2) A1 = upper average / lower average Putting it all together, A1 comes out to 0.68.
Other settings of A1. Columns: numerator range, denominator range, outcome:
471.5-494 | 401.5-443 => 0.61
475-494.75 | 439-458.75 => 0.75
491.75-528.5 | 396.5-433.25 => 0.71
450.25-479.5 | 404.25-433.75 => 0.65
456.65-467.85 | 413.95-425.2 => 0.66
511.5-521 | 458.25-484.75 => 1.15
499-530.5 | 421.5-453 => 0.75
